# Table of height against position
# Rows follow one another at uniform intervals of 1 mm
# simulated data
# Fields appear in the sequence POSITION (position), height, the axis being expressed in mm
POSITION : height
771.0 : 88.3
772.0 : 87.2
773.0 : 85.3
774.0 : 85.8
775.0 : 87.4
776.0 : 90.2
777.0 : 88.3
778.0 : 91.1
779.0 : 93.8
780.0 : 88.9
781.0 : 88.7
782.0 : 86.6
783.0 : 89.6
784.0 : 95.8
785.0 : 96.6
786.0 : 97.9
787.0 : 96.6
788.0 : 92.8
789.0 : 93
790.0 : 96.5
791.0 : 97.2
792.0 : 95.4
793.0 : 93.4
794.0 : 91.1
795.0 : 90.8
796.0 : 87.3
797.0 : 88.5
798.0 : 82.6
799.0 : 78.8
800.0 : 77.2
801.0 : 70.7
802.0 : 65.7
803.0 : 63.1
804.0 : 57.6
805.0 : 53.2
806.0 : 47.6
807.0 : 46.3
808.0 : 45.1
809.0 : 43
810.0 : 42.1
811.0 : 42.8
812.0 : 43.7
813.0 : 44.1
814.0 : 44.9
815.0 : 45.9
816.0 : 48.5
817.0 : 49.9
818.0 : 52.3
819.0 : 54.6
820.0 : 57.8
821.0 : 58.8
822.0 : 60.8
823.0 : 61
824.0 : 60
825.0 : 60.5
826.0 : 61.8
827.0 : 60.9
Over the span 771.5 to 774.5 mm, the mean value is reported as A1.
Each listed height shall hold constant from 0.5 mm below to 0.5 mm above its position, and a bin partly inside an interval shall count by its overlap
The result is 86.1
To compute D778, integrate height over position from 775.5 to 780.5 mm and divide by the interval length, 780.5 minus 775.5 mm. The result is 90.5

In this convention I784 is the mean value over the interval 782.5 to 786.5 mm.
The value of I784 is 95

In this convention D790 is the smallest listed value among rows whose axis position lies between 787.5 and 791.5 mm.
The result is 92.8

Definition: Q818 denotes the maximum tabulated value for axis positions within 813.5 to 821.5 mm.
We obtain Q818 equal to 58.8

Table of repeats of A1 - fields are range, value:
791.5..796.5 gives 91.6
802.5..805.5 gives 58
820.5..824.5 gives 60.1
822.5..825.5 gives 60.5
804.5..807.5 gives 49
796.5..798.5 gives 85.5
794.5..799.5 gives 85.6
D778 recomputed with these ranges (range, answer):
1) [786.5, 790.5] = 94.7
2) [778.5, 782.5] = 89.5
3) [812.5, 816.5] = 45.9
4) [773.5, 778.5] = 88.6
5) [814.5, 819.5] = 50.2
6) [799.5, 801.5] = 74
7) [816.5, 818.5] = 51.1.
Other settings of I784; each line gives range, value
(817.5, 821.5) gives 55.9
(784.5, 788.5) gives 96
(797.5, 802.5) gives 75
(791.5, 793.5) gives 94.4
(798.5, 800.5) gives 78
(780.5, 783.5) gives 88.3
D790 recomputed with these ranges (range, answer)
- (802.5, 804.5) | 57.6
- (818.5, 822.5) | 54.6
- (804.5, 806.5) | 47.6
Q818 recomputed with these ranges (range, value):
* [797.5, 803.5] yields 82.6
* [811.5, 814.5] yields 44.9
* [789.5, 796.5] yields 97.2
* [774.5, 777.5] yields 90.2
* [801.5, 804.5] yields 65.7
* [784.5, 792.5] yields 97.9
